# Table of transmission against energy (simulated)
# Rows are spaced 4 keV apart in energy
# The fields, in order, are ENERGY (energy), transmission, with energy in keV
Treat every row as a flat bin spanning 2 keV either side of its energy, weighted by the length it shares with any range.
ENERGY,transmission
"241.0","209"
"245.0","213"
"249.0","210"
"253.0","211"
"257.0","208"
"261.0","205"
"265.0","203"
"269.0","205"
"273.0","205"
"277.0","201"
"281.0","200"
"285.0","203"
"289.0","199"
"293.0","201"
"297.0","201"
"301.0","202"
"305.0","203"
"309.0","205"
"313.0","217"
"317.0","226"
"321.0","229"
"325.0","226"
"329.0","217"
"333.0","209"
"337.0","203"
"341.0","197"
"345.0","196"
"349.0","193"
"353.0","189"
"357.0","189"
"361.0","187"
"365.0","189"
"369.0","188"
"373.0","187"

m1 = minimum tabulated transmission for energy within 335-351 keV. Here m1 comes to 193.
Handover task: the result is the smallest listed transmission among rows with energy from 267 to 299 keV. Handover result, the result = 199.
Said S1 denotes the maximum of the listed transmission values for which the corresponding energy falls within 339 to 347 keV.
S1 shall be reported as 197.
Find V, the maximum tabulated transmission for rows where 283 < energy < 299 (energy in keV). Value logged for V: 203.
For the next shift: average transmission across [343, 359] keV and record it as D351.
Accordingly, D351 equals 192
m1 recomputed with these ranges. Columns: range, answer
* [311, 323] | 217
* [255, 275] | 203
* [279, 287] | 200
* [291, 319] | 201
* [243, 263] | 205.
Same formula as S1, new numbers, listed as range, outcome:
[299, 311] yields 205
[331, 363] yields 209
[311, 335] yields 229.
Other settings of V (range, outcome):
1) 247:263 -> 211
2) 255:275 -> 208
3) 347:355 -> 193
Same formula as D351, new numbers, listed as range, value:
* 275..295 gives 201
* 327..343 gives 206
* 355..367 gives 188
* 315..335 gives 221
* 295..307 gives 202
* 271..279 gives 203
